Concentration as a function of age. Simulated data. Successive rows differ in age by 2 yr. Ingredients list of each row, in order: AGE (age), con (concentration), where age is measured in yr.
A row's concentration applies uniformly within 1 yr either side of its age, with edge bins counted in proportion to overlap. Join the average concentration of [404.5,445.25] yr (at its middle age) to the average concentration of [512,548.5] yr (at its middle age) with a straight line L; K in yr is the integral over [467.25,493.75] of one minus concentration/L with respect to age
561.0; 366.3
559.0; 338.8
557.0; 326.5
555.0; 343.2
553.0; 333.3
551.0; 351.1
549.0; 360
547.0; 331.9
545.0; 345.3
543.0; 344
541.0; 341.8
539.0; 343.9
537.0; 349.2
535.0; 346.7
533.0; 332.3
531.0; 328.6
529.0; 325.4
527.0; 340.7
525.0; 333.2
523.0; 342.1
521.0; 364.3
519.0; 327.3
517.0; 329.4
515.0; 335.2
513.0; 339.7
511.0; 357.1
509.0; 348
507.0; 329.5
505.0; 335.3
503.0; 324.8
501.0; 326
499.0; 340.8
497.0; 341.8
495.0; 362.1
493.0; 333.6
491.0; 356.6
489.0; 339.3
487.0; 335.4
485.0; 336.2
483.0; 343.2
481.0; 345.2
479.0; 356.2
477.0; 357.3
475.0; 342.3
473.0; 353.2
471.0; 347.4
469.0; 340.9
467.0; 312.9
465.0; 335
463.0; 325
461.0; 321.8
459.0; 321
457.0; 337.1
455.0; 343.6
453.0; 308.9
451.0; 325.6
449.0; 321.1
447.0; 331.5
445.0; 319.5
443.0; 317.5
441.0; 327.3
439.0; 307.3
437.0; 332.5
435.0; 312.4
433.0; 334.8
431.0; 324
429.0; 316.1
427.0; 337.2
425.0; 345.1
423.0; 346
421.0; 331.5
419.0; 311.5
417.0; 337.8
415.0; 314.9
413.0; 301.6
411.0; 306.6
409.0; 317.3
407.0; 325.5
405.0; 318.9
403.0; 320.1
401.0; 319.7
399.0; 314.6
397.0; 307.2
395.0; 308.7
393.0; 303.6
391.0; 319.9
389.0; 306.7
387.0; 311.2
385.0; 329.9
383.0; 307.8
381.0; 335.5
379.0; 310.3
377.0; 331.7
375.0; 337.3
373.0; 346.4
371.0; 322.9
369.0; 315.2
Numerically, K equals -1.0 yr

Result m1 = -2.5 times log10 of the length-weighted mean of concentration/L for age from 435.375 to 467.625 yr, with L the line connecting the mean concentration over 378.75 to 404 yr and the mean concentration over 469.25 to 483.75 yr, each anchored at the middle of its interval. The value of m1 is 0.049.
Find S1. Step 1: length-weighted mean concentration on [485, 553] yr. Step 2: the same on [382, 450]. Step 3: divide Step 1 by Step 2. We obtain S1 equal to 1.06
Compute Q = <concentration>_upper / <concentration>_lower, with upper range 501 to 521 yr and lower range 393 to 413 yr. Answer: 1.07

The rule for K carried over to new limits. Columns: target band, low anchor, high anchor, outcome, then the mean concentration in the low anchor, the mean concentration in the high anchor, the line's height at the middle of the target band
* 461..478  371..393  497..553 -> -0.26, 323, 340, 333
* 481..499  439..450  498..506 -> -0.75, 322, 332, 330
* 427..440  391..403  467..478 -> 0.22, 312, 345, 328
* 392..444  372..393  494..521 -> 1.06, 323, 339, 327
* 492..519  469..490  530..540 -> 0.36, 345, 340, 343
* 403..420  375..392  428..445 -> 0.20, 320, 321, 321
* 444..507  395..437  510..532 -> -0.89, 322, 338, 331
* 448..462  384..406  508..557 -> 0.02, 315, 341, 326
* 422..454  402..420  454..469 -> -0.20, 317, 329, 323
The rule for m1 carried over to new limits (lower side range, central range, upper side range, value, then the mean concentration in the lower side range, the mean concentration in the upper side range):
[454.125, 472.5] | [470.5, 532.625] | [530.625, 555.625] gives -0.01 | 332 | 343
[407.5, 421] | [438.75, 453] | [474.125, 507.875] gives 0.02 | 317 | 342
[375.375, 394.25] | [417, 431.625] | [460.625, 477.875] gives -0.01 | 318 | 338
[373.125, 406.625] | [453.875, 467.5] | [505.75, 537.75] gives 0.00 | 319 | 339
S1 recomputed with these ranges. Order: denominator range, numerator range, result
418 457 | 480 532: 1.04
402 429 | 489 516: 1.05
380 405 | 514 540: 1.07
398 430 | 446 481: 1.04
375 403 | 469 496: 1.09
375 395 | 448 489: 1.06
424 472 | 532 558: 1.05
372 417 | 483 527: 1.07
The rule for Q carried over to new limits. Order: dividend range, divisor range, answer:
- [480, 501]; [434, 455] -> 1.07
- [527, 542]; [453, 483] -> 1.00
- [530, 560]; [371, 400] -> 1.07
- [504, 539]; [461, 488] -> 1.00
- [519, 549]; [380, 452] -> 1.06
